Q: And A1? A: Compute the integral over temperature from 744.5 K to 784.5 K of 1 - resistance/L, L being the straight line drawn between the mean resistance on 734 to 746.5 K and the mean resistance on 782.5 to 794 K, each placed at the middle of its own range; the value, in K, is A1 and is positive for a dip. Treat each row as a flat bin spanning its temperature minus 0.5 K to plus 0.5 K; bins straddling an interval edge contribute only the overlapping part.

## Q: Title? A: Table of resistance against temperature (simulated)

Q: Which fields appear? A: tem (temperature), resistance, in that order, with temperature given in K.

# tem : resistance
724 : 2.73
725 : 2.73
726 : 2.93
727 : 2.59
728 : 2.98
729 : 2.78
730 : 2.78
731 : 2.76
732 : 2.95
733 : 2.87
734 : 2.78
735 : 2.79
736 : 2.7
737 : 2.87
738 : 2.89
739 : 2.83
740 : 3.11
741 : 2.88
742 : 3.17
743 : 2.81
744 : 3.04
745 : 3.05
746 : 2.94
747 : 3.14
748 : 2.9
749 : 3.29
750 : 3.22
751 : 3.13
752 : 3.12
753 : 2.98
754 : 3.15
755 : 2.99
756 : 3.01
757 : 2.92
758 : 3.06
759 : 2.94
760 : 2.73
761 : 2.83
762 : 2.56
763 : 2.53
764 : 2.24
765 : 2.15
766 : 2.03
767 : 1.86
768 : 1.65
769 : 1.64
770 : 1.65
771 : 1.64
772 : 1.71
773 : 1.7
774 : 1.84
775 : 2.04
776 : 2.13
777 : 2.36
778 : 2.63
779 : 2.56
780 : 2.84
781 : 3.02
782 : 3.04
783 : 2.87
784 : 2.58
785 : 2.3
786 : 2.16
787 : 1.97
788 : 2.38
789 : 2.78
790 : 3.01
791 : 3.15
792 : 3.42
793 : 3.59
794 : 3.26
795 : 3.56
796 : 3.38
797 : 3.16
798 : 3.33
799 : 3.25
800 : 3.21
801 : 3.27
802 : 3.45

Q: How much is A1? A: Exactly 3.9 K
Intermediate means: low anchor 2.92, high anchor 2.77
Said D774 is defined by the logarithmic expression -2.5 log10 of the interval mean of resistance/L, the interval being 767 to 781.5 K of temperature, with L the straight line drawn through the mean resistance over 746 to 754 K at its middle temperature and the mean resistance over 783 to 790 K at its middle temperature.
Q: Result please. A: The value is 0.26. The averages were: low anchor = 3.1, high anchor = 2.44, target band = 2.09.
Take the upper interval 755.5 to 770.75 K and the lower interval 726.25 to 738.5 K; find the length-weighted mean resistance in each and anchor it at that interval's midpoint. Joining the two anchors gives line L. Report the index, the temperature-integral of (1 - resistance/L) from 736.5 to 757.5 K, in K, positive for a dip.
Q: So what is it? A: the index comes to -3.39 K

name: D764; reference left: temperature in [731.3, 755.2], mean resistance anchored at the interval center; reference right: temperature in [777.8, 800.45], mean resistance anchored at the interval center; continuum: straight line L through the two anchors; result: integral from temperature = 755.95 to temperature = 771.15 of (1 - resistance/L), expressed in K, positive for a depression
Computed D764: 3.2 K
